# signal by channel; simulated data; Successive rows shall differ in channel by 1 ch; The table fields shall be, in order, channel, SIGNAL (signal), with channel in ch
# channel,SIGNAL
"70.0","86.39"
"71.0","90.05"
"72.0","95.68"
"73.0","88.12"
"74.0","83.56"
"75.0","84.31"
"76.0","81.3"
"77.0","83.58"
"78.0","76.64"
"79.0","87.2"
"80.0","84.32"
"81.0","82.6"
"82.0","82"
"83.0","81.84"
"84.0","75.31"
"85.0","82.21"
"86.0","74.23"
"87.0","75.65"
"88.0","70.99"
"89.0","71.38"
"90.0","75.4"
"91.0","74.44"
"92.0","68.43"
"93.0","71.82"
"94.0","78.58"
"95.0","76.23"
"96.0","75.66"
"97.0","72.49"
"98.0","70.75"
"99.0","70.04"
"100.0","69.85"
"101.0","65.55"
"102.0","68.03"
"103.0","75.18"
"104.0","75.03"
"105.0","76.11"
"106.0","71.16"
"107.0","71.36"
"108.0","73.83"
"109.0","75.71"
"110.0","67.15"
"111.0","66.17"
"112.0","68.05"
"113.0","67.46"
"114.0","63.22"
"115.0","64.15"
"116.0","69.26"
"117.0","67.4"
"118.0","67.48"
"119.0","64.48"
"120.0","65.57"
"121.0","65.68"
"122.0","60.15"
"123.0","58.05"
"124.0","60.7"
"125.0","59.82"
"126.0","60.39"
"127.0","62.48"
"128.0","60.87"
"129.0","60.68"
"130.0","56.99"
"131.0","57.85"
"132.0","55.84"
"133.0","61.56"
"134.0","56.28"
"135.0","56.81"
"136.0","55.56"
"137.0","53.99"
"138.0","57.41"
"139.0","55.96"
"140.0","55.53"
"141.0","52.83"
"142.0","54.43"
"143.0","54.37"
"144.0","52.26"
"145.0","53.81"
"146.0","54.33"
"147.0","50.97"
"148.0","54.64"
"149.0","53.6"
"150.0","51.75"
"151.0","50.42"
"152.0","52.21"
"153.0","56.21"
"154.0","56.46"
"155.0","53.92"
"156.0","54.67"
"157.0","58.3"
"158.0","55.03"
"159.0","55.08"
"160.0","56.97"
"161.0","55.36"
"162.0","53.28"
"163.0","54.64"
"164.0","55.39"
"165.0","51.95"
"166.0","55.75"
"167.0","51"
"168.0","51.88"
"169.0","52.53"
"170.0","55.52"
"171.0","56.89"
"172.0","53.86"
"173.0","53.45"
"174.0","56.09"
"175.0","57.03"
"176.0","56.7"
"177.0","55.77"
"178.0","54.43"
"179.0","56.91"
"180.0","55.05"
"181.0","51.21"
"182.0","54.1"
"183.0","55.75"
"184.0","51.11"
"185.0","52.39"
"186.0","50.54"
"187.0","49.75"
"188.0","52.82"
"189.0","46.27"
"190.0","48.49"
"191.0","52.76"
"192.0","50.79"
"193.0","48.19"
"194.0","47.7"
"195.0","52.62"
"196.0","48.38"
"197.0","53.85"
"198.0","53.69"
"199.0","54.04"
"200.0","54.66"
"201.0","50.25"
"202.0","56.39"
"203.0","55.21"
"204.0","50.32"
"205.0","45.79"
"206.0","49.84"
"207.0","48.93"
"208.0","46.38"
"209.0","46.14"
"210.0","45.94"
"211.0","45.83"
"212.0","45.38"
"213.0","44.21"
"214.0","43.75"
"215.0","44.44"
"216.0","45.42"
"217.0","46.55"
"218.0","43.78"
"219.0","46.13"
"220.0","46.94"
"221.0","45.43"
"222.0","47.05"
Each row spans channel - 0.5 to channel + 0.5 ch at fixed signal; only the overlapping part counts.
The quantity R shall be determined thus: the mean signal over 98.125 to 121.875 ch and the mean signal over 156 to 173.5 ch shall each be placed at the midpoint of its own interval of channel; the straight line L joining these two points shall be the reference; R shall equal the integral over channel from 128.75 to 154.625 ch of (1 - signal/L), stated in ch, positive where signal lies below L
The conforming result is 2.4 ch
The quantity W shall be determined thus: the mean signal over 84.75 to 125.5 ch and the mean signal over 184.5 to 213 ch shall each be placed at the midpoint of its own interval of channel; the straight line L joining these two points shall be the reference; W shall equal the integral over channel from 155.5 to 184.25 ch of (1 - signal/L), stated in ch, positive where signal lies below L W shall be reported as 0.7 ch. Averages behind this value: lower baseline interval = 69.8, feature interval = 54.7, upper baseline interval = 50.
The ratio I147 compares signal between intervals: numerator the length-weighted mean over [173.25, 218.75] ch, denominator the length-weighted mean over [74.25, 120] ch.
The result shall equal 0.69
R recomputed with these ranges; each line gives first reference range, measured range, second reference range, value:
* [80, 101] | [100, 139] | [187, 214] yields 2.38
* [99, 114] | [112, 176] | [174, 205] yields 5.28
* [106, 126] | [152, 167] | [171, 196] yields 0.64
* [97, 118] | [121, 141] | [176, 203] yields 2.01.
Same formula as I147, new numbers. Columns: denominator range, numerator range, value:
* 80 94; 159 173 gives 0.71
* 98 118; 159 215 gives 0.74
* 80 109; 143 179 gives 0.73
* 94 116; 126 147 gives 0.80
